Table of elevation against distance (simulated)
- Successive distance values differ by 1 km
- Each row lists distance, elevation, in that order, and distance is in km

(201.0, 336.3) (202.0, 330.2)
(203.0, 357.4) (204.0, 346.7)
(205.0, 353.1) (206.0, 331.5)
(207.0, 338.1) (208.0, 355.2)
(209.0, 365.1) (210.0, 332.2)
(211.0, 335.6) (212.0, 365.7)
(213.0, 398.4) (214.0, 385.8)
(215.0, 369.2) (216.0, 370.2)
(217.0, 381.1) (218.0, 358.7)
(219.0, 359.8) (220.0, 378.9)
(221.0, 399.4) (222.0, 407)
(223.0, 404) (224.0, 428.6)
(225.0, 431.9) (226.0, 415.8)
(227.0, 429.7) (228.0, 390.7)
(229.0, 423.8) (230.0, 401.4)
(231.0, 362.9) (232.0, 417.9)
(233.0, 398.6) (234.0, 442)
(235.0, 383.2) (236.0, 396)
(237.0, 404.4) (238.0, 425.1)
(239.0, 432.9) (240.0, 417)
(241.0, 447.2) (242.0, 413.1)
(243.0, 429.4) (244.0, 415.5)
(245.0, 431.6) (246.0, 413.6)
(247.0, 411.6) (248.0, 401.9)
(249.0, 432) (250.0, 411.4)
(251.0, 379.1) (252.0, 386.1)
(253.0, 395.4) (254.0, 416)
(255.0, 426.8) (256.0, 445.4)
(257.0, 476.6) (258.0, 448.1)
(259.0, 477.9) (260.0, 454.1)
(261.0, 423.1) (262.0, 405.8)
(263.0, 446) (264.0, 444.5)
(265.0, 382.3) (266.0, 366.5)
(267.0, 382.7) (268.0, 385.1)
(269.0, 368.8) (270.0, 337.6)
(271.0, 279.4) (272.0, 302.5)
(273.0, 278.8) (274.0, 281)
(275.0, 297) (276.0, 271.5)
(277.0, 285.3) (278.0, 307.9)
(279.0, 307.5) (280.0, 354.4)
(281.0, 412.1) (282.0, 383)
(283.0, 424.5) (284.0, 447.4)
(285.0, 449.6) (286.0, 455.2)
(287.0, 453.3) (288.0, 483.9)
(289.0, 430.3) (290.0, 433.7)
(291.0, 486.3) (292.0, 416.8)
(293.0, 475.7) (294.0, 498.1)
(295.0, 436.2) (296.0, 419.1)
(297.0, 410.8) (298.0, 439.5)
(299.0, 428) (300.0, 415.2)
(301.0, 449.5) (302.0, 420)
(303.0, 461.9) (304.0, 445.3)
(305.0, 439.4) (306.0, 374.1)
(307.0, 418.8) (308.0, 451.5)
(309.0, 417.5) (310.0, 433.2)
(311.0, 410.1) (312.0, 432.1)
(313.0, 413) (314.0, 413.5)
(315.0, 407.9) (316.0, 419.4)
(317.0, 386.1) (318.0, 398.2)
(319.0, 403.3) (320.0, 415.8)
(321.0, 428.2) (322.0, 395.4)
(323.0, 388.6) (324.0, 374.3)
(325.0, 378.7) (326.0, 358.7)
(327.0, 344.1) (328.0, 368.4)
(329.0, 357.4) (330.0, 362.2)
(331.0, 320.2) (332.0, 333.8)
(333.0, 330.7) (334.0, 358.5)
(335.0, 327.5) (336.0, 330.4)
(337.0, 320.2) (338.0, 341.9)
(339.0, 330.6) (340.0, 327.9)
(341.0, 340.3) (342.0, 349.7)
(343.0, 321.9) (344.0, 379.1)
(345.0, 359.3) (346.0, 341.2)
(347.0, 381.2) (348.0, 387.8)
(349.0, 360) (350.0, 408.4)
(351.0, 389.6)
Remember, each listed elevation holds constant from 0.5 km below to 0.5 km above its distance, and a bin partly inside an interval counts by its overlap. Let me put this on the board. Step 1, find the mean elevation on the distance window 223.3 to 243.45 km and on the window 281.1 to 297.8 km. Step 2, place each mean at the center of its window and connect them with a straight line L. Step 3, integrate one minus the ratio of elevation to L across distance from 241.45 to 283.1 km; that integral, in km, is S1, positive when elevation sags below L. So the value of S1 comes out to 4.2 km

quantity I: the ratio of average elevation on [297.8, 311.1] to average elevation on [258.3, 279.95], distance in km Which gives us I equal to 1.20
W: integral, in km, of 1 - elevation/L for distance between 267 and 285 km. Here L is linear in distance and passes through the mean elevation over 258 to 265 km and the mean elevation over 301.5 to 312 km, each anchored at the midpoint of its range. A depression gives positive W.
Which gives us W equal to 3.9 km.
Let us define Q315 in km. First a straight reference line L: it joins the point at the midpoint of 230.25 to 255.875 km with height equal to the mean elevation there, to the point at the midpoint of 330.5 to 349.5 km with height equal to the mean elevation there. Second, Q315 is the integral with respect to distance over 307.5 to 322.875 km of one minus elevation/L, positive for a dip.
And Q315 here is -2.2 km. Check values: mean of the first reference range 412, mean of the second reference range 344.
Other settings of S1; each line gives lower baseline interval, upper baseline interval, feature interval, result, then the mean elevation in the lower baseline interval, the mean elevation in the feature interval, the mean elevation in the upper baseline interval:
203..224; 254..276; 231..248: -1.8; 368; 415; 384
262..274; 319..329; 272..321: -4.6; 360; 407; 383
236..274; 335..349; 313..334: -1.2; 404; 380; 347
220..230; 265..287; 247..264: -2.2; 412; 427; 354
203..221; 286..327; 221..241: -2.0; 361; 412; 423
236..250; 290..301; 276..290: 1.3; 420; 396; 442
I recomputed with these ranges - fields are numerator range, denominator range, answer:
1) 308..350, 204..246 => 0.95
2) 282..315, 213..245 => 1.08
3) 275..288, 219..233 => 0.94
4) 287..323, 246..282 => 1.13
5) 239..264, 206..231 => 1.11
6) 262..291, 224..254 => 0.91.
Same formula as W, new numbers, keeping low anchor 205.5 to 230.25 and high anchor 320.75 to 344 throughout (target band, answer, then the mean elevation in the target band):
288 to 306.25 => -4.0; 440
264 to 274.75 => 0.8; 341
